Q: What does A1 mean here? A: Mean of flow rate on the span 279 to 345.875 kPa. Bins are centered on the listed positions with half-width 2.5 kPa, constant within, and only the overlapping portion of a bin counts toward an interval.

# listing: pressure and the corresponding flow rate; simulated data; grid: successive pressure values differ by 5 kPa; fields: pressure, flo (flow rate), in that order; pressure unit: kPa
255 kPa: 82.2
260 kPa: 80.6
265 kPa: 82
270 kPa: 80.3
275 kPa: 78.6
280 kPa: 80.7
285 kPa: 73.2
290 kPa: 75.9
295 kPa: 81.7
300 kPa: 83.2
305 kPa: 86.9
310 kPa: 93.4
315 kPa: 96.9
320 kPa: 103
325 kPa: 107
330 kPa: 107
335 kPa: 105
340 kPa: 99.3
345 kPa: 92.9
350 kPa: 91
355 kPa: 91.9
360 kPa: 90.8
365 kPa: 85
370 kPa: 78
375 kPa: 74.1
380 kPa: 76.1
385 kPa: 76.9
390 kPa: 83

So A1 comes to 92.1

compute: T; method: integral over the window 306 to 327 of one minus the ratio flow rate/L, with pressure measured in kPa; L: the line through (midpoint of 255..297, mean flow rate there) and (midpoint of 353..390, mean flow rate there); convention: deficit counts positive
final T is -4.9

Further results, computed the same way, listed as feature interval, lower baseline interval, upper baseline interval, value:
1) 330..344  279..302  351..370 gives -2.85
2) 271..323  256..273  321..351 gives 2.80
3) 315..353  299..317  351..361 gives -3.93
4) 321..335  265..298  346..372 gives -3.66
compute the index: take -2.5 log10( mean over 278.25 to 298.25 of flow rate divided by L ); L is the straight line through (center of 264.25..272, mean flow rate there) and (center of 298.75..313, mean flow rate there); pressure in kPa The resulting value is 0.09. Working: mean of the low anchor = 81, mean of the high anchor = 88.6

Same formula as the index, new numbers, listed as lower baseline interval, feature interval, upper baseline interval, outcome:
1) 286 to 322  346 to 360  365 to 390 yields -0.13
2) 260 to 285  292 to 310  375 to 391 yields -0.08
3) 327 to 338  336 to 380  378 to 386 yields 0.04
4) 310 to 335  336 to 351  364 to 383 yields -0.04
